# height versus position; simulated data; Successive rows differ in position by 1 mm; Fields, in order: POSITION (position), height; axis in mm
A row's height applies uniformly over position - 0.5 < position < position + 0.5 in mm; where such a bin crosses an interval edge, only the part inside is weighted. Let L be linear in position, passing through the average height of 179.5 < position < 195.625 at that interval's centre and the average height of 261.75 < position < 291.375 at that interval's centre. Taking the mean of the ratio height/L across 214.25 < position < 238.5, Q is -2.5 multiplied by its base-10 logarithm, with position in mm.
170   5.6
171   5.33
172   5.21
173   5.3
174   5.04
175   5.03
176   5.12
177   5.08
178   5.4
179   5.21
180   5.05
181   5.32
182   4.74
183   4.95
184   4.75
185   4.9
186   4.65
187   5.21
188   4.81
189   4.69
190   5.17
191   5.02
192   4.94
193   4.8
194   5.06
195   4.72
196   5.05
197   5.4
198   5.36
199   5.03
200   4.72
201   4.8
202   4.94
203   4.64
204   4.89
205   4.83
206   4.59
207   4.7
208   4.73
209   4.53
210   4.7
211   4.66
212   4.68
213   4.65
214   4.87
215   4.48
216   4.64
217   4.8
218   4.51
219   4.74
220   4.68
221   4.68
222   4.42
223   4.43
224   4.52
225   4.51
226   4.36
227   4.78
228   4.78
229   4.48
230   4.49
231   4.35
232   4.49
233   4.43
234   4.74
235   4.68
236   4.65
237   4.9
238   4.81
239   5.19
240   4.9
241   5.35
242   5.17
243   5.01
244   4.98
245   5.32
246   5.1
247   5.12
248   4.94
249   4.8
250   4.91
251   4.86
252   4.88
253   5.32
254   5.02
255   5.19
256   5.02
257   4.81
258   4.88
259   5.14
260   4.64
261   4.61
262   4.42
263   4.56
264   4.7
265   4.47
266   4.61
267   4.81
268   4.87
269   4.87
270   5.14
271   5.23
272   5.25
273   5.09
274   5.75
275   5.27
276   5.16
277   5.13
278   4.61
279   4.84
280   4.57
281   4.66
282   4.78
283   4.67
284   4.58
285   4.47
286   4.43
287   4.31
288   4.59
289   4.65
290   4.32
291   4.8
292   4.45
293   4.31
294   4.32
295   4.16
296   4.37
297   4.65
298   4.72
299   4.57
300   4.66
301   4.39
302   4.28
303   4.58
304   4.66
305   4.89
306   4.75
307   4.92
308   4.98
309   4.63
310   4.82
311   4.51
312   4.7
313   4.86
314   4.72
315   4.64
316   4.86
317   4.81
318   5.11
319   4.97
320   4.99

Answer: 0.06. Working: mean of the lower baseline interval 4.92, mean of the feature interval 4.6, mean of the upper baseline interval 4.79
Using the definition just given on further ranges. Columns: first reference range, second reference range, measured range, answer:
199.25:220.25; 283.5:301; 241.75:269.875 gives -0.07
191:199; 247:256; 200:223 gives 0.08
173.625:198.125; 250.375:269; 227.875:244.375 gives 0.02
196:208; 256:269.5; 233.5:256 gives -0.05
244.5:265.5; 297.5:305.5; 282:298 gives 0.04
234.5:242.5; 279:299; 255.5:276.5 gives -0.05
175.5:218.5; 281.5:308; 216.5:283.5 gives -0.03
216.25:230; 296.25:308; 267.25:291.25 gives -0.05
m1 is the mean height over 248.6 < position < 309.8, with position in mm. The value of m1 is 4.75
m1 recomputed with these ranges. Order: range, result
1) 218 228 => 4.58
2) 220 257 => 4.82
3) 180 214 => 4.87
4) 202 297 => 4.76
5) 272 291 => 4.78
